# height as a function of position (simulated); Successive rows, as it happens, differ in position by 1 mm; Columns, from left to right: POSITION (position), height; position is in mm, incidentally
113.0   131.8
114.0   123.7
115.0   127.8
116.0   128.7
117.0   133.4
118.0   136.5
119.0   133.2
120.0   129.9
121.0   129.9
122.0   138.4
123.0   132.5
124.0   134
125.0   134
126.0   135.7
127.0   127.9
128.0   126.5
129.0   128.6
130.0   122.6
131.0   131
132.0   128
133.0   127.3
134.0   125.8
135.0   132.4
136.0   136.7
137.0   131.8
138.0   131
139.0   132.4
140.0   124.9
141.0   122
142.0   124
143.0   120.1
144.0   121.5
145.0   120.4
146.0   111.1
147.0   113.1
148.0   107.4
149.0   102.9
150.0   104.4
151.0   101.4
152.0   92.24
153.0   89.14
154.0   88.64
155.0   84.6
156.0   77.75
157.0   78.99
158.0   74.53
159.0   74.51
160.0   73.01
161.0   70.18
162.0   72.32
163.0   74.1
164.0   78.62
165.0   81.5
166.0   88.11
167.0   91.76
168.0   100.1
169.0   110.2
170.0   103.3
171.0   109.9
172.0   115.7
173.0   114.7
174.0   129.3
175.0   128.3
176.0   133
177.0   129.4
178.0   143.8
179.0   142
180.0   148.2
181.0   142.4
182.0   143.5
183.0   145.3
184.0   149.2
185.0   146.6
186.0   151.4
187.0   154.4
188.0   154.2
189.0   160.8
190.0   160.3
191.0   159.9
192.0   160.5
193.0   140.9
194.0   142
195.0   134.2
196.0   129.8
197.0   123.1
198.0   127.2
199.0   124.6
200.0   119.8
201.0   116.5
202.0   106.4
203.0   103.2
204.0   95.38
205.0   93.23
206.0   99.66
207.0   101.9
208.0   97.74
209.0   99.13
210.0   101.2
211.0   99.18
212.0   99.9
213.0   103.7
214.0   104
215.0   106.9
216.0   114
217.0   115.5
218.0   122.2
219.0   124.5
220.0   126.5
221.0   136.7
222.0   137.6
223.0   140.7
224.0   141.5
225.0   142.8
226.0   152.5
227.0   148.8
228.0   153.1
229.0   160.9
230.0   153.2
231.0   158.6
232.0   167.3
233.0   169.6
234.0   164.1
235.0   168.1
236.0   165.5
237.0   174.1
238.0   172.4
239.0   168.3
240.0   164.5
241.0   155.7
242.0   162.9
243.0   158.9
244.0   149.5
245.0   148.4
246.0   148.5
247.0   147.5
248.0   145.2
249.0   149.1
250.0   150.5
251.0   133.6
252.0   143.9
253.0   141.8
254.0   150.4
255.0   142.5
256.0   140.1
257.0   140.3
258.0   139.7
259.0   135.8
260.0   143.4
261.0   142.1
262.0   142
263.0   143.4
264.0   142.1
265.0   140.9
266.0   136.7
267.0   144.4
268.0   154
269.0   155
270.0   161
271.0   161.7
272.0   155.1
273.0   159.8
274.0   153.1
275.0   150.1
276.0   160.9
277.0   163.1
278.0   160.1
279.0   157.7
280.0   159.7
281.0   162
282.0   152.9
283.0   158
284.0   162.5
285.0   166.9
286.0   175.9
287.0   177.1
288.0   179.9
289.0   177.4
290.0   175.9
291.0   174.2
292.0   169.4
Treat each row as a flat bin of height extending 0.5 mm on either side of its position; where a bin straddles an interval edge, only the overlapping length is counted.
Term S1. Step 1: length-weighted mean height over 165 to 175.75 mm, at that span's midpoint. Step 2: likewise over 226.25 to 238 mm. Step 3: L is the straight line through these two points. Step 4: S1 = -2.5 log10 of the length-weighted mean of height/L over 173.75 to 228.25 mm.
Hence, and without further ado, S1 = 0.03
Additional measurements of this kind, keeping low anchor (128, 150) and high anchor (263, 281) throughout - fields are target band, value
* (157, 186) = 0.18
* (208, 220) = 0.28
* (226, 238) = -0.12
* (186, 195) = -0.13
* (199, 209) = 0.30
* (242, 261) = 0.03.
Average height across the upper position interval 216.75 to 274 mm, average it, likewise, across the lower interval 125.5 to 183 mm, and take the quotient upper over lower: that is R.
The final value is 1.33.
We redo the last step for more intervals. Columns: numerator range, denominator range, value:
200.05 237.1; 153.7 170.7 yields 1.53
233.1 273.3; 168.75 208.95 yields 1.17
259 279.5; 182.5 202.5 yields 1.08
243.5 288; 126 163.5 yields 1.39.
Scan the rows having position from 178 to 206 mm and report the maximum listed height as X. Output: 160.8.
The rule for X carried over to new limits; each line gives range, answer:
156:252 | 174.1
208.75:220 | 126.5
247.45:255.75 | 150.5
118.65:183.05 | 148.2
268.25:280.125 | 163.1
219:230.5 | 160.9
